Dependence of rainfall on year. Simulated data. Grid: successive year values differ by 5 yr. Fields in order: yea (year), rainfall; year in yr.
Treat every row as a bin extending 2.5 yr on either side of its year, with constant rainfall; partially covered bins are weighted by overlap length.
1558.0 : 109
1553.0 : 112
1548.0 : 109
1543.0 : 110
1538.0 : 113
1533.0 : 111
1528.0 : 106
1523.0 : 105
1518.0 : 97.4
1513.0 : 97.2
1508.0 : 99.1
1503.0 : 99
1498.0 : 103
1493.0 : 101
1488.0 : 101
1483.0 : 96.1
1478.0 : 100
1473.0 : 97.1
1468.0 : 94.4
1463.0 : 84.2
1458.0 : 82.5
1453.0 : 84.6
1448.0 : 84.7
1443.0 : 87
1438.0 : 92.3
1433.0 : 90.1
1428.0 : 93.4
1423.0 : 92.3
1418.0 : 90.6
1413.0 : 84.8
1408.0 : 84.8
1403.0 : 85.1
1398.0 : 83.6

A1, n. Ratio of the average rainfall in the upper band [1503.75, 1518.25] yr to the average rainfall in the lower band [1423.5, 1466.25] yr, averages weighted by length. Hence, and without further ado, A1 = 1.1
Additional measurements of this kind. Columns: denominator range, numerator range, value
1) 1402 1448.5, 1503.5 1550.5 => 1.18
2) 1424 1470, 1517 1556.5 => 1.23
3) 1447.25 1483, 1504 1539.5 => 1.15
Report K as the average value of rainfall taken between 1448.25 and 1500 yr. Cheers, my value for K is 93.9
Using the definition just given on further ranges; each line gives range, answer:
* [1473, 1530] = 100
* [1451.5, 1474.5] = 88.4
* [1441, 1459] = 84.8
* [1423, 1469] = 88.2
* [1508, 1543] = 105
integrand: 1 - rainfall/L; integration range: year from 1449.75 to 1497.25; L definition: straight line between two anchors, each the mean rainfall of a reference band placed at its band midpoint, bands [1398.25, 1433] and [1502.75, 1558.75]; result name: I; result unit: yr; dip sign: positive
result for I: 1.7 yr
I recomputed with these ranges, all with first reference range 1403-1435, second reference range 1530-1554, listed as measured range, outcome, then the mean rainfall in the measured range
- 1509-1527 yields 1.1 yr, 100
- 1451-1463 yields 1.5 yr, 83.6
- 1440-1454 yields 1.2 yr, 85.8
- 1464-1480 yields 0.4 yr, 95.9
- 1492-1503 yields 0.2 yr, 101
